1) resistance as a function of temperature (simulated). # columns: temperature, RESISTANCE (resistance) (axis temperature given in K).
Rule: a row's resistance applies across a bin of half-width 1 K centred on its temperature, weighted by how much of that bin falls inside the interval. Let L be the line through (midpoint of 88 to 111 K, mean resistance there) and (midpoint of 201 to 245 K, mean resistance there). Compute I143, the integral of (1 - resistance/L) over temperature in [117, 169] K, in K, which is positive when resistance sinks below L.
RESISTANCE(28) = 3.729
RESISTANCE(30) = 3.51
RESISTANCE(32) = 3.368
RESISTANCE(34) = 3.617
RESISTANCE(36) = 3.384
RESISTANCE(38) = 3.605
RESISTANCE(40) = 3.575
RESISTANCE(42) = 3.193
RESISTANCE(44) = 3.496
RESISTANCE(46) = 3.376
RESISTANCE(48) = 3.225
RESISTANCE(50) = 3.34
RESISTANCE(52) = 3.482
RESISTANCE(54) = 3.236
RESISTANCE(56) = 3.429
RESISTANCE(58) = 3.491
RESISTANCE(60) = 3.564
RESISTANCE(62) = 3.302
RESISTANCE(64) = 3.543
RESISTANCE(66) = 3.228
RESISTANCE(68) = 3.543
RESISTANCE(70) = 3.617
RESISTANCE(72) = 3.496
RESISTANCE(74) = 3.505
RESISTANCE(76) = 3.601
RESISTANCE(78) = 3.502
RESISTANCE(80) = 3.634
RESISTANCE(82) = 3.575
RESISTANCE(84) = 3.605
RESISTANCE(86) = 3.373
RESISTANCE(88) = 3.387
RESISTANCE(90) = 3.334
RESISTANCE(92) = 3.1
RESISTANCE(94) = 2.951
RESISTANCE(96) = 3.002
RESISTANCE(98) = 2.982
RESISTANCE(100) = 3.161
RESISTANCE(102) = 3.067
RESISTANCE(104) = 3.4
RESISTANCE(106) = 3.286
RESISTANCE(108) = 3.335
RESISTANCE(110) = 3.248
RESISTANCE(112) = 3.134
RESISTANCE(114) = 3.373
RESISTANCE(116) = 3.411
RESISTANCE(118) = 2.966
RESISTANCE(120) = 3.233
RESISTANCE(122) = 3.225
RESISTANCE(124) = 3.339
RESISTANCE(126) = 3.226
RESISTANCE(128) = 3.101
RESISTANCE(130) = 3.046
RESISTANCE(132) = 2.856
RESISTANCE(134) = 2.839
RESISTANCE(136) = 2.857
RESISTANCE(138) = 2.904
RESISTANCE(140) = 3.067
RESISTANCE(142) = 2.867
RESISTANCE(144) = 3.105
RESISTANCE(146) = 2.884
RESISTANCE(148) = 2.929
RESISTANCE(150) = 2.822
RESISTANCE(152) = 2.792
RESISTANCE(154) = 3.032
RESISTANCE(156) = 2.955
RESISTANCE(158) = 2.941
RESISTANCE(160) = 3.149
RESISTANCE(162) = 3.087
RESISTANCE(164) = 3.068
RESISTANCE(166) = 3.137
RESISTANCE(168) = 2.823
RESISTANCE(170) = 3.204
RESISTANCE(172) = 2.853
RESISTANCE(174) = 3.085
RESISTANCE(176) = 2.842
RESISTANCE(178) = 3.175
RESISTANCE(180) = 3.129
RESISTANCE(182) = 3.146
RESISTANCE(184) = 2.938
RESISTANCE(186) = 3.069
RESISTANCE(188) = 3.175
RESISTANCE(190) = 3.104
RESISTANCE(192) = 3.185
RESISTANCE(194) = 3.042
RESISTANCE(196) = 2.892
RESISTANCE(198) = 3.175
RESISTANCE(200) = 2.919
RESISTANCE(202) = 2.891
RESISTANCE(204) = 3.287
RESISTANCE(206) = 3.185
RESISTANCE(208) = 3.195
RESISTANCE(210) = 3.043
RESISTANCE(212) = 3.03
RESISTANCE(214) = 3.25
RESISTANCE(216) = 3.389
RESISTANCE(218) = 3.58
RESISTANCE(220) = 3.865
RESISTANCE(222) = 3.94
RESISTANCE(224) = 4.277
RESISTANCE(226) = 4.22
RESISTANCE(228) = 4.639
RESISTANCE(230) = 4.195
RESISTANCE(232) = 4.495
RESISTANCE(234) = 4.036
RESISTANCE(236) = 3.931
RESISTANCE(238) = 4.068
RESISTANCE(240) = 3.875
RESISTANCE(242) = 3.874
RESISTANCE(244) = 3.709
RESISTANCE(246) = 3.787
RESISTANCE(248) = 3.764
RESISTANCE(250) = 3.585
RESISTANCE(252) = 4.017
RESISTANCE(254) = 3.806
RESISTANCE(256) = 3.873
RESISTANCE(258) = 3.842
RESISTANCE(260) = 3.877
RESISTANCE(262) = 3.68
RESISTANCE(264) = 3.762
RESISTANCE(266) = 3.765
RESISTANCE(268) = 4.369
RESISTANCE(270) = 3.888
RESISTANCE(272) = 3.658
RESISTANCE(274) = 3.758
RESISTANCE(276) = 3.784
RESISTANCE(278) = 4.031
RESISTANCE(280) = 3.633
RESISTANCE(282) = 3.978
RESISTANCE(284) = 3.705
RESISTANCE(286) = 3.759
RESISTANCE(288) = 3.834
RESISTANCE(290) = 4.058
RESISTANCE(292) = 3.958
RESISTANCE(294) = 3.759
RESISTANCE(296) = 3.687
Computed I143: 5.6 K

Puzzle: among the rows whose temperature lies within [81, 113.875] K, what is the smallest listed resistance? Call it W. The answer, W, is 2.951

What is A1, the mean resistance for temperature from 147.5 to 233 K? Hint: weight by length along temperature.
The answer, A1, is 3.26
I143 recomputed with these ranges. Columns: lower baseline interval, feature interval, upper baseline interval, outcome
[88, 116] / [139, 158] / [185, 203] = 1.1 K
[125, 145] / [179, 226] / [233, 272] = 3.0 K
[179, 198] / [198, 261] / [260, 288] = -5.0 K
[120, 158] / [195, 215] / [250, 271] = 2.2 K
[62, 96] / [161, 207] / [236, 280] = 7.6 K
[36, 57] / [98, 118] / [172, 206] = 0.1 K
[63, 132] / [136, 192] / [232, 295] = 8.2 K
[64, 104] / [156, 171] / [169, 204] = 0.3 K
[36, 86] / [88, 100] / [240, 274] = 1.4 K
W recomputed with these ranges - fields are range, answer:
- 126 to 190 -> 2.792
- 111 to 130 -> 2.966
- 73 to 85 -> 3.502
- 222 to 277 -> 3.585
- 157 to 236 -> 2.823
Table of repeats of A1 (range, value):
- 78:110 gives 3.29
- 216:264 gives 3.94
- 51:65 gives 3.44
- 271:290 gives 3.81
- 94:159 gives 3.07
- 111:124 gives 3.23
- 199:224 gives 3.34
